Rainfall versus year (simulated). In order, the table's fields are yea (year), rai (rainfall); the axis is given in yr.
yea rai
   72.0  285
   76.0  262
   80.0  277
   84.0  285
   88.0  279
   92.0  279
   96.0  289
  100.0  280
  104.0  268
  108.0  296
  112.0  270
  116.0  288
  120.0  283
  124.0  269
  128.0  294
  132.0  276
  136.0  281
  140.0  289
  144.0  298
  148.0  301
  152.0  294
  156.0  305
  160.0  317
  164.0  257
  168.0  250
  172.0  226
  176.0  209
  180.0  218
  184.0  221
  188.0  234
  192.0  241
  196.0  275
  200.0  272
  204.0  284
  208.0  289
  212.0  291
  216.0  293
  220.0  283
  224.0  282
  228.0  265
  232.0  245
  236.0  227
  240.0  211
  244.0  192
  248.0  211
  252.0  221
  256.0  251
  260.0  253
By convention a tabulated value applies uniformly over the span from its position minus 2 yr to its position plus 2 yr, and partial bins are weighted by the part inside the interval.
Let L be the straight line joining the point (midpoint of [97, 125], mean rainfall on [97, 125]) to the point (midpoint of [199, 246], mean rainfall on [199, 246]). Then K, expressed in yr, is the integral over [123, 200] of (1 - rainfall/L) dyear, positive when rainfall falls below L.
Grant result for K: 1.5 yr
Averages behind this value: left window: 280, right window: 261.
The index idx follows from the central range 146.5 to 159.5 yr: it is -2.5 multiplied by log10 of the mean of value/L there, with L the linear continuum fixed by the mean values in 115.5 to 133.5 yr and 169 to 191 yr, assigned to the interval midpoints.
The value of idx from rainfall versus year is -0.20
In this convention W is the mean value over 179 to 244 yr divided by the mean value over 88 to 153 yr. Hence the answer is 0.90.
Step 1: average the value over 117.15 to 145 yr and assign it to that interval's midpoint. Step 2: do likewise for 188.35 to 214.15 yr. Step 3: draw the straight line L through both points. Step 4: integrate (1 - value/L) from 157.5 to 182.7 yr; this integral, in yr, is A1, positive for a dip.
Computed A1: 2.8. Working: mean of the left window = 284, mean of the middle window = 247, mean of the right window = 273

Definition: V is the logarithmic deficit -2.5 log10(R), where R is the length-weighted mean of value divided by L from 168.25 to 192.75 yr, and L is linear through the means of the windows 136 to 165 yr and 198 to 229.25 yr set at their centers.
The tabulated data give 0.27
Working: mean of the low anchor 295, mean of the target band 226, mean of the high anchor 283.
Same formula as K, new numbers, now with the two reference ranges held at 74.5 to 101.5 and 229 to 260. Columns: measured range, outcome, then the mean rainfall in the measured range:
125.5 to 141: -1.21 yr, 284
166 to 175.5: 0.66 yr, 233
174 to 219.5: -3.08 yr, 258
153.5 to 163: -1.83 yr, 304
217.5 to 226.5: -1.87 yr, 282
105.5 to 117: -0.53 yr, 284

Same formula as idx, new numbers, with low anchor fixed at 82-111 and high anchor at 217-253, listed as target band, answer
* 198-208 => -0.13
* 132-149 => -0.08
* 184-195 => 0.07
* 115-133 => -0.03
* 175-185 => 0.18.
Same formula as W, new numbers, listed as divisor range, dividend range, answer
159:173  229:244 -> 0.86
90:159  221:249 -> 0.82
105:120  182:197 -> 0.85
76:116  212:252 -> 0.88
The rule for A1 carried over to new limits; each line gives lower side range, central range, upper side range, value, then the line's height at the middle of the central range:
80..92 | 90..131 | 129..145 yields 0.2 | 283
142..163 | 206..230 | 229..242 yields -3.8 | 245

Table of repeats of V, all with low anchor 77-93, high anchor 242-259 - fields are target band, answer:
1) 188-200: -0.07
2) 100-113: -0.03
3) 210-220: -0.24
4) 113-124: -0.06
